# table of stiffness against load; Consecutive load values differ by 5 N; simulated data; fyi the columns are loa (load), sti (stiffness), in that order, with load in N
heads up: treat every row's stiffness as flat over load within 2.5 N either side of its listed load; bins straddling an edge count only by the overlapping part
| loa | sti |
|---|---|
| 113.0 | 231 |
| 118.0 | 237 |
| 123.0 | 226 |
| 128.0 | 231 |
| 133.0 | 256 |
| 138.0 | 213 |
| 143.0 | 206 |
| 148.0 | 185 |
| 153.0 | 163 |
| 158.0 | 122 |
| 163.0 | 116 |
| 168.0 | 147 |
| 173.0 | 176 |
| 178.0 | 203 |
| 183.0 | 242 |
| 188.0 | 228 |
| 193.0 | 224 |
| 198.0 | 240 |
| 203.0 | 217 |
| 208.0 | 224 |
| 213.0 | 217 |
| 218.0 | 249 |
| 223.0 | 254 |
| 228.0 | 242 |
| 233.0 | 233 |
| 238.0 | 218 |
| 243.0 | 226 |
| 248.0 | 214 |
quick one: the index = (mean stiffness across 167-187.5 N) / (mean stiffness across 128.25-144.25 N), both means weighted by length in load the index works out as 0.87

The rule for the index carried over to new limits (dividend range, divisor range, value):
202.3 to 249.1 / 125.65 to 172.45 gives 1.27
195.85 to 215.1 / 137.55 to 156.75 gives 1.21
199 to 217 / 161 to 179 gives 1.41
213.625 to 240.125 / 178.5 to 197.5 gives 1.04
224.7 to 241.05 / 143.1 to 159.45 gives 1.40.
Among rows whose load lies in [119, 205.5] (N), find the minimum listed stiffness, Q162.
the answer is 116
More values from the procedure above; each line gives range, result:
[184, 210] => 217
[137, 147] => 206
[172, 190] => 176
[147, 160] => 122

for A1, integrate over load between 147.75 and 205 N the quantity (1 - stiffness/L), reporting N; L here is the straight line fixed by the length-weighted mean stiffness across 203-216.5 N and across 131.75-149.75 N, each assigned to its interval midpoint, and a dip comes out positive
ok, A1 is 7.8 N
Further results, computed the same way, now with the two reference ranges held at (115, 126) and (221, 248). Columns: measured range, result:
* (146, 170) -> 8.9 N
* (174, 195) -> 1.0 N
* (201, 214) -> 0.7 N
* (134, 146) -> 0.9 N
